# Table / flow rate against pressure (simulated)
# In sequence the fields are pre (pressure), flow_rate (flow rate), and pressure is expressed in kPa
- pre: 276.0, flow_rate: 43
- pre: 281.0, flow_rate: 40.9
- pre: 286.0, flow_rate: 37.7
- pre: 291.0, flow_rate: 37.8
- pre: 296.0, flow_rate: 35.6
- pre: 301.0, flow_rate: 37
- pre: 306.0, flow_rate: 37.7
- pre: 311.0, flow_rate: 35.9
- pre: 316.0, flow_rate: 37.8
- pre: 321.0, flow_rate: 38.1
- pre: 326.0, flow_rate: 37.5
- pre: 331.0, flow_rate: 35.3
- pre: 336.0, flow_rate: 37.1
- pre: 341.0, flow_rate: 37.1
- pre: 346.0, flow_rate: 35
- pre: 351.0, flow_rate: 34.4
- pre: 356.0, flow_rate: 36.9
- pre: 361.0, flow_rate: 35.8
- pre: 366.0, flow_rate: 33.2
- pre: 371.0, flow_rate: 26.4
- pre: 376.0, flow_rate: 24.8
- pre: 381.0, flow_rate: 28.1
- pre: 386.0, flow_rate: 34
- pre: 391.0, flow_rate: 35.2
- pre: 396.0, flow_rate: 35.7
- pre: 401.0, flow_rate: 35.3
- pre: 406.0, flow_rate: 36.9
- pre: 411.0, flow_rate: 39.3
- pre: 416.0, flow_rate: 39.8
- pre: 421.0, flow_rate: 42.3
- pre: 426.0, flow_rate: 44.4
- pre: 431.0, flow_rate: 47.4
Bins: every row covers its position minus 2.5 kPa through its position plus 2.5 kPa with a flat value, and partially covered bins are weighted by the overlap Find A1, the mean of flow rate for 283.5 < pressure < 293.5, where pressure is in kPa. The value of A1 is 37.8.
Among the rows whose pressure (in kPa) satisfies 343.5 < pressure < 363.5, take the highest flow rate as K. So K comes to 36.9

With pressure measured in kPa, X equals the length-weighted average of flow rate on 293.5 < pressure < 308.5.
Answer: 36.8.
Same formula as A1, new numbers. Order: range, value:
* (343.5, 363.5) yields 35.5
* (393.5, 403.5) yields 35.5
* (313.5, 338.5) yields 37.2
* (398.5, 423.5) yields 38.7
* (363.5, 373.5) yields 29.8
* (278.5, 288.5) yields 39.3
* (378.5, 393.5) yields 32.4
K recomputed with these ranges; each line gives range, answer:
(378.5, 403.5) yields 35.7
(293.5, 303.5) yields 37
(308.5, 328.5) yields 38.1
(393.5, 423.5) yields 42.3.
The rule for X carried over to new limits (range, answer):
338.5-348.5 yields 36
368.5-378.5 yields 25.6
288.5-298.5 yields 36.7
